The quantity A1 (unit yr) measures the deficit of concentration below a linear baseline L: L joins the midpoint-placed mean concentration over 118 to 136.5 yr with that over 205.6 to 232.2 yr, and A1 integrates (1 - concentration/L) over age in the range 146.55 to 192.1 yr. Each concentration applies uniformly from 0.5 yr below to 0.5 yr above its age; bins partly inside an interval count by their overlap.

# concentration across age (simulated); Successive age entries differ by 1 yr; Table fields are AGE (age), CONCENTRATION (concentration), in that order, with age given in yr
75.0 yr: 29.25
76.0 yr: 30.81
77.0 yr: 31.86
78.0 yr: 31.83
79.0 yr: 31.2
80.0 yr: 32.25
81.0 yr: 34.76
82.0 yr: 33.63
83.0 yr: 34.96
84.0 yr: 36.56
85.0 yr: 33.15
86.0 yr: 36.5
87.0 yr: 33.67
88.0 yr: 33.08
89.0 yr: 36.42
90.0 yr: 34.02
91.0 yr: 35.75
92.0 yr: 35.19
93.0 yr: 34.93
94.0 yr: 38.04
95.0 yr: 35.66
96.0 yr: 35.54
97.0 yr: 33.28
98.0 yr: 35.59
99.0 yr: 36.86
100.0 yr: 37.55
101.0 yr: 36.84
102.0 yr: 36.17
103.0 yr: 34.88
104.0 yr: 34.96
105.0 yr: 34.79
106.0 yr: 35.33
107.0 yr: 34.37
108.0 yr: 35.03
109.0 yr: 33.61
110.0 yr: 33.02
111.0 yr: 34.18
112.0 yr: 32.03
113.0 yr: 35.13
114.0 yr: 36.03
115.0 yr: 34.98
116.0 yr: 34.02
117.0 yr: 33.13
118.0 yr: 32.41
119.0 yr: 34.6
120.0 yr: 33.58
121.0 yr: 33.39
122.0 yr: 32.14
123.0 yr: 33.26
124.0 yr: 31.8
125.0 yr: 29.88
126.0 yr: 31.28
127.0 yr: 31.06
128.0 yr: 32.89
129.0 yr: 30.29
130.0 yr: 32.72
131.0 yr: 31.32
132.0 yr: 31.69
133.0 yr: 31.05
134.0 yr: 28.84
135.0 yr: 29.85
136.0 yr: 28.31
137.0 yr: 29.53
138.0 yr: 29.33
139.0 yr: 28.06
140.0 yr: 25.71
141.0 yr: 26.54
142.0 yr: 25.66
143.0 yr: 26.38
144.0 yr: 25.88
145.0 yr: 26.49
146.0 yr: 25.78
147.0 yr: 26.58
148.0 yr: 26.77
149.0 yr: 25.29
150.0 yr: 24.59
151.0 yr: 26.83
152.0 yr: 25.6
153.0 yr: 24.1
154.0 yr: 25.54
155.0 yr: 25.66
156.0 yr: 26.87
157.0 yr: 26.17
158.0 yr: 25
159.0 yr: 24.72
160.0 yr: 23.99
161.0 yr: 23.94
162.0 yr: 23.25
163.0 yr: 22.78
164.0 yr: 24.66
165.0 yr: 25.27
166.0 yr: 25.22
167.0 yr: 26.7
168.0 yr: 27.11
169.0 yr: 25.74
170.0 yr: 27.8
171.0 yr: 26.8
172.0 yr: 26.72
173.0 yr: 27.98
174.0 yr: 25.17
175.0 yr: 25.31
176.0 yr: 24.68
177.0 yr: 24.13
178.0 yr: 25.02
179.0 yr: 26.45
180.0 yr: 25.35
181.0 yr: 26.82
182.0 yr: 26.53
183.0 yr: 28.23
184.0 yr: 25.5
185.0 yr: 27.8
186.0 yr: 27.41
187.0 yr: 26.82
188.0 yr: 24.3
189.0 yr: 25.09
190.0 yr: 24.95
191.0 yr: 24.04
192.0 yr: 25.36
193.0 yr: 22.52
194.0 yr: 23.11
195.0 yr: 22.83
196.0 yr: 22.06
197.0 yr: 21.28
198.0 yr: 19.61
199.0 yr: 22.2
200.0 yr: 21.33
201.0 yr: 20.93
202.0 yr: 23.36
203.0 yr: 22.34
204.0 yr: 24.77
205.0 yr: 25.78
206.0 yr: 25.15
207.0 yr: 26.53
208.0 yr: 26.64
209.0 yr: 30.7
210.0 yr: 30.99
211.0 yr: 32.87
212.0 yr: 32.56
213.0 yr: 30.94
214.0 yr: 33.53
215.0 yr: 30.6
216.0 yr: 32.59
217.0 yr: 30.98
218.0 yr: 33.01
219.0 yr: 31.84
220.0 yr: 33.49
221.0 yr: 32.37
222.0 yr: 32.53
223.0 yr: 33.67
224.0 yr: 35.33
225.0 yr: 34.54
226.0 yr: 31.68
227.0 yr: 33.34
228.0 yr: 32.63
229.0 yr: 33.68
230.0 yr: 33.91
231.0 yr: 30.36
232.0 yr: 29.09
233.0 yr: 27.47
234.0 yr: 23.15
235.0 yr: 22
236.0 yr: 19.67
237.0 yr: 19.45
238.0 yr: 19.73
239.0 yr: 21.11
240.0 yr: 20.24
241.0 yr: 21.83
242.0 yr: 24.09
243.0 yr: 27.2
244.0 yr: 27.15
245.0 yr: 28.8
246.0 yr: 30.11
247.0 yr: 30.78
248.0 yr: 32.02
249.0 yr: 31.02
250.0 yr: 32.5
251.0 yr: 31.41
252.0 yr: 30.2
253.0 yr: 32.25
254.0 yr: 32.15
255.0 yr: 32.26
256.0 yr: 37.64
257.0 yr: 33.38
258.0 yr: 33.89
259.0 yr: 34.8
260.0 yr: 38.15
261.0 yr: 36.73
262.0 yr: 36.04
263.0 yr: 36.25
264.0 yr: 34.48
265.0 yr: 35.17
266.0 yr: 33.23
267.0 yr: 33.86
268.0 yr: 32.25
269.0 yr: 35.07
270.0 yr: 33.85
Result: 8.6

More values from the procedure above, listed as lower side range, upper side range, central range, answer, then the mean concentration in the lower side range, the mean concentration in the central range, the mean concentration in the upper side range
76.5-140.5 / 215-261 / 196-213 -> 3.0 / 33.3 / 25.5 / 30.1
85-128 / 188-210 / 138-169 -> 3.7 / 34.3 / 25.6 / 24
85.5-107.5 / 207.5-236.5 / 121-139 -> 1.8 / 35.4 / 30.9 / 30.9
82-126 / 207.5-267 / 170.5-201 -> 7.0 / 34.5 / 24.8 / 30.7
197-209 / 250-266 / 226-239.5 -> 1.1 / 23.7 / 26.8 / 34.2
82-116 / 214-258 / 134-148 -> 2.6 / 35.1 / 27.3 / 29.7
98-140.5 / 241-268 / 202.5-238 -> 3.1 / 32.8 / 29.6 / 32.3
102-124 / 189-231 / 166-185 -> 2.6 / 34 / 26.2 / 28.3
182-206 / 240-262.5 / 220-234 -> -1.9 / 24.1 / 32.1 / 31.3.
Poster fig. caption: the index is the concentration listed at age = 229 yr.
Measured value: 33.68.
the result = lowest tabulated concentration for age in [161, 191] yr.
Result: 22.78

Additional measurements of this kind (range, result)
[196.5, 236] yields 19.61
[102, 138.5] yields 28.31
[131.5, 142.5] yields 25.66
